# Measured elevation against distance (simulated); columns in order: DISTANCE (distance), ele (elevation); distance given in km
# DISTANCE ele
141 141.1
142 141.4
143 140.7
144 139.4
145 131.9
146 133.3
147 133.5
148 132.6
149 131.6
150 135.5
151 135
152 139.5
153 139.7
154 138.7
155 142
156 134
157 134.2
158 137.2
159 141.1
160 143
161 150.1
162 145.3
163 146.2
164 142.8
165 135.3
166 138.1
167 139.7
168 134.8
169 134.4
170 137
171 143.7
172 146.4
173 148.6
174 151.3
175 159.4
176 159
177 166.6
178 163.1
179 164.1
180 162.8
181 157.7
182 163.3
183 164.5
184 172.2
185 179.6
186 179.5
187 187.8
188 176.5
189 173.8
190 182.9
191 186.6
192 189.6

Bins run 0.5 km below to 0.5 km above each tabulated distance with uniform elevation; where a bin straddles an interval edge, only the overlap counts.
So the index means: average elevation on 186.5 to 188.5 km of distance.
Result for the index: 182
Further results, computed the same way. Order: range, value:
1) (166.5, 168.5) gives 137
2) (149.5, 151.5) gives 135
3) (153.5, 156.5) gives 138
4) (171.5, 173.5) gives 148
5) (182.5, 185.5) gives 172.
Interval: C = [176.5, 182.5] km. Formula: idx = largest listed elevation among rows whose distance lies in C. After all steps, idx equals 166.6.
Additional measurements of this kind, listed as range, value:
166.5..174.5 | 151.3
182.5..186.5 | 179.6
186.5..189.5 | 187.8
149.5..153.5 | 139.7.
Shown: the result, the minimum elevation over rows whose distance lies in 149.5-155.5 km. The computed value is 135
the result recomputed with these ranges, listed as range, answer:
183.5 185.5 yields 172.2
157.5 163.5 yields 137.2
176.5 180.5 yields 162.8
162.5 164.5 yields 142.8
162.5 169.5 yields 134.4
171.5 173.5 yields 146.4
